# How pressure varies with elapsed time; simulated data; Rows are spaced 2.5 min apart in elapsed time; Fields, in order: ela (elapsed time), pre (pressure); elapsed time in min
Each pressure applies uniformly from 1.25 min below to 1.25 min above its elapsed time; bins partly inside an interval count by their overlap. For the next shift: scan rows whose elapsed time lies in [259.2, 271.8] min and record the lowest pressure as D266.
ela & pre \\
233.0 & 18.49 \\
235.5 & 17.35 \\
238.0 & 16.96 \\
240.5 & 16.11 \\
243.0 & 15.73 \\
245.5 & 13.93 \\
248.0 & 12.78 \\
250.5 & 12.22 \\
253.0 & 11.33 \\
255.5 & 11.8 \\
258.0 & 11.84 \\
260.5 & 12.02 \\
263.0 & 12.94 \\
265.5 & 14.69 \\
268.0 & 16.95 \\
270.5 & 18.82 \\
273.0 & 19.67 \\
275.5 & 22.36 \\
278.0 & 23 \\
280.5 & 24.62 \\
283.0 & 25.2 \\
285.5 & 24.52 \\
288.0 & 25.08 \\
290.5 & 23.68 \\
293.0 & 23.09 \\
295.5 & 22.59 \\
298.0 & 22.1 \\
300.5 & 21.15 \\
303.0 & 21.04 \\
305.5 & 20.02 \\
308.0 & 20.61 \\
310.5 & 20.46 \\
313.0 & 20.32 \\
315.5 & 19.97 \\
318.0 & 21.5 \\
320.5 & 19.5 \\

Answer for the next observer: 12.02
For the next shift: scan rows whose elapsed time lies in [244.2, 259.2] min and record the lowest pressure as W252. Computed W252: 11.33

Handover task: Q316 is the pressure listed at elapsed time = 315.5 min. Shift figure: 19.97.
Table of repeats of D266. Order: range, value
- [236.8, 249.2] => 12.78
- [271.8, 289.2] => 19.67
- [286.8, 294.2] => 23.09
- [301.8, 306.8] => 20.02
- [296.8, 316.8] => 19.97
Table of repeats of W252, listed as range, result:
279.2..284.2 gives 24.62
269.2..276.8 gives 18.82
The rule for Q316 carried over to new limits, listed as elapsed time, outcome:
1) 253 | 11.33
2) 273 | 19.67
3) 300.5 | 21.15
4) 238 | 16.96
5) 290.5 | 23.68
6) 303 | 21.04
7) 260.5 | 12.02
